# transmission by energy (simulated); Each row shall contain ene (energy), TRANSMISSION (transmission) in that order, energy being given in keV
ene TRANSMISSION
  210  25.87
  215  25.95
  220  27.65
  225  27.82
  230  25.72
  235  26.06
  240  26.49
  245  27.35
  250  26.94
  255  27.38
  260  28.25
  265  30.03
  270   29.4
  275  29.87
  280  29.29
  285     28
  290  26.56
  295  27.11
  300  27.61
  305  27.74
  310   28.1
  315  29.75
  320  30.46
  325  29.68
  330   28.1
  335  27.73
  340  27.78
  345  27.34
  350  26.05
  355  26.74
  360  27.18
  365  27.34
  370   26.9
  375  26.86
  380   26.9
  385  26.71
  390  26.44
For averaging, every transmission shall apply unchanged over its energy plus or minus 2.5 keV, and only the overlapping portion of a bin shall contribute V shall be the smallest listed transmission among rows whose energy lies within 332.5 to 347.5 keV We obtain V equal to 27.34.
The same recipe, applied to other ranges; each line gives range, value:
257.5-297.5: 26.56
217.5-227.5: 27.65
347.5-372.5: 26.05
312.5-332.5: 28.1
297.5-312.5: 27.61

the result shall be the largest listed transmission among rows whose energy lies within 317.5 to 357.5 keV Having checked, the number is 30.46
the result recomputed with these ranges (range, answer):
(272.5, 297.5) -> 29.87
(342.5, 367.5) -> 27.34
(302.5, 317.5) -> 29.75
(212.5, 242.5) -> 27.82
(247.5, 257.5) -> 27.38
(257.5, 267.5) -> 30.03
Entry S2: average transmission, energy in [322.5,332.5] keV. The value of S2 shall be 28.9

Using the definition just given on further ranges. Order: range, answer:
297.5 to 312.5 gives 27.8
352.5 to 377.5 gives 27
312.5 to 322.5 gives 30.1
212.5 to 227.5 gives 27.1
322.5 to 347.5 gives 28.1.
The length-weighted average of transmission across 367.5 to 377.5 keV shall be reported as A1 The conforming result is 26.9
